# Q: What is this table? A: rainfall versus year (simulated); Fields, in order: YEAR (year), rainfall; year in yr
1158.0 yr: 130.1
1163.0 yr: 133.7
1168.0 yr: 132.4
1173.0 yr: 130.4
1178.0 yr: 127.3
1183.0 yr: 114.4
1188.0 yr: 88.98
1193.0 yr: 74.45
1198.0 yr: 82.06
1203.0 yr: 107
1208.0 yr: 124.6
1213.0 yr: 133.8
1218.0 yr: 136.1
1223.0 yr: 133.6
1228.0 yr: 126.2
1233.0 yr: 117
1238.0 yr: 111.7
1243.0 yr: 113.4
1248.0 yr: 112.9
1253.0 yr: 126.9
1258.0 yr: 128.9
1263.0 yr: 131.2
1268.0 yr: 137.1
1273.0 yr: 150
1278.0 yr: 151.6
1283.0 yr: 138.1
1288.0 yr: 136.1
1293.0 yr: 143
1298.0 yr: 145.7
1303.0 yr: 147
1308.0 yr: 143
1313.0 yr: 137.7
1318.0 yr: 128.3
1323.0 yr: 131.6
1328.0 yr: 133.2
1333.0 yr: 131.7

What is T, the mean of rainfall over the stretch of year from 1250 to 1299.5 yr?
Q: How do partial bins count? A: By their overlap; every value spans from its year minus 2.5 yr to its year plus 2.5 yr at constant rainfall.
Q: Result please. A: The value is 138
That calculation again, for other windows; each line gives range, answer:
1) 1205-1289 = 130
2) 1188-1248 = 113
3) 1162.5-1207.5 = 110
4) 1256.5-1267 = 131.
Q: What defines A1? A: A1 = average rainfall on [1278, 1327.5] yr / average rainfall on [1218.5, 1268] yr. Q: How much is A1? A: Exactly 1.1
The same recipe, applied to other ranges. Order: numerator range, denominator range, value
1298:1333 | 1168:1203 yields 1.30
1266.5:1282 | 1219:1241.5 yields 1.19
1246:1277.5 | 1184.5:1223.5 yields 1.22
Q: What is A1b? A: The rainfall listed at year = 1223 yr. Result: 133.6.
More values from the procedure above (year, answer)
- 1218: 136.1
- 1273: 150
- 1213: 133.8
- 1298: 145.7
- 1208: 124.6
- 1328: 133.2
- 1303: 147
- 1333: 131.7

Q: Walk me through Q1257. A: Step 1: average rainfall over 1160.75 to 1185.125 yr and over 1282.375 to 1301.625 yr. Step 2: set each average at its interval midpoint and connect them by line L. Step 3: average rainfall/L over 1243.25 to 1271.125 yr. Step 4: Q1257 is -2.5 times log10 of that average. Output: 0.09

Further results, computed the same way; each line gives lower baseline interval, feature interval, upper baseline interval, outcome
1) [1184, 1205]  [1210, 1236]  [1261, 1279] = -0.183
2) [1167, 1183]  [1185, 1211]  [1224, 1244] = 0.270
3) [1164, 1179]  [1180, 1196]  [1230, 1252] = 0.335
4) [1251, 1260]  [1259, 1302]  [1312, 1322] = -0.094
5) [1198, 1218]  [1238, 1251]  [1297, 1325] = 0.112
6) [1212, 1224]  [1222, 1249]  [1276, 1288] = 0.155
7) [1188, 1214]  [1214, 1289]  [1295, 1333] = -0.111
